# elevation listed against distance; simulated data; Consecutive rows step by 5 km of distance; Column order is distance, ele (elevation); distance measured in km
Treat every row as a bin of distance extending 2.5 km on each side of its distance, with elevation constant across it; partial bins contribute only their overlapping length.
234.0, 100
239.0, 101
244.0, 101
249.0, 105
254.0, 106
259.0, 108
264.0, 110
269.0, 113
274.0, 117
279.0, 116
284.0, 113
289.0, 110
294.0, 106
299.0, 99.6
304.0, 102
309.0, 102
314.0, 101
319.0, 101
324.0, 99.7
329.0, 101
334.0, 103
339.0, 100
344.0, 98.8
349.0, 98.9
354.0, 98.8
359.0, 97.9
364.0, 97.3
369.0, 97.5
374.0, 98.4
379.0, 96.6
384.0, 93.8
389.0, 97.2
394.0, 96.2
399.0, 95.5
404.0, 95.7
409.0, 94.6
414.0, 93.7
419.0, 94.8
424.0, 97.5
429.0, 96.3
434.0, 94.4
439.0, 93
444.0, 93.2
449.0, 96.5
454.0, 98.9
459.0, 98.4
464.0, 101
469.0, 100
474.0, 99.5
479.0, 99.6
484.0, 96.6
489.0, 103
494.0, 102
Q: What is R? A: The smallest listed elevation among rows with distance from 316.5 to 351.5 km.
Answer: 98.8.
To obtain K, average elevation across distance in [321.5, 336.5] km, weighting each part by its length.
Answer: 101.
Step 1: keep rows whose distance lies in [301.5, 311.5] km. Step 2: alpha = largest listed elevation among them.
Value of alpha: 102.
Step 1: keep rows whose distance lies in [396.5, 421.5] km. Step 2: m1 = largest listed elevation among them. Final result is 95.7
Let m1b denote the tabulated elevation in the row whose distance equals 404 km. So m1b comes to 95.7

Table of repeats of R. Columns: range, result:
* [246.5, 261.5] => 105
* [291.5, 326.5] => 99.6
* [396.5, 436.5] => 93.7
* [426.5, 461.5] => 93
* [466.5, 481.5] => 99.5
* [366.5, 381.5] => 96.6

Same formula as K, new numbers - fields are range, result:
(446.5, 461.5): 97.9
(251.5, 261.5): 107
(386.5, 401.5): 96.3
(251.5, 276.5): 111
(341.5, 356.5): 98.8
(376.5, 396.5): 96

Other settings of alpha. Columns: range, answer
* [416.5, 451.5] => 97.5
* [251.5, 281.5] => 117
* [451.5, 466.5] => 101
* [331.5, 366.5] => 103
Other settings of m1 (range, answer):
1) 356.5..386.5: 98.4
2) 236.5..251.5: 105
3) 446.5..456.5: 98.9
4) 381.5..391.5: 97.2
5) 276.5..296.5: 116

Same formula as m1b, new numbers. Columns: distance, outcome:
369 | 97.5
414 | 93.7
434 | 94.4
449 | 96.5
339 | 100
